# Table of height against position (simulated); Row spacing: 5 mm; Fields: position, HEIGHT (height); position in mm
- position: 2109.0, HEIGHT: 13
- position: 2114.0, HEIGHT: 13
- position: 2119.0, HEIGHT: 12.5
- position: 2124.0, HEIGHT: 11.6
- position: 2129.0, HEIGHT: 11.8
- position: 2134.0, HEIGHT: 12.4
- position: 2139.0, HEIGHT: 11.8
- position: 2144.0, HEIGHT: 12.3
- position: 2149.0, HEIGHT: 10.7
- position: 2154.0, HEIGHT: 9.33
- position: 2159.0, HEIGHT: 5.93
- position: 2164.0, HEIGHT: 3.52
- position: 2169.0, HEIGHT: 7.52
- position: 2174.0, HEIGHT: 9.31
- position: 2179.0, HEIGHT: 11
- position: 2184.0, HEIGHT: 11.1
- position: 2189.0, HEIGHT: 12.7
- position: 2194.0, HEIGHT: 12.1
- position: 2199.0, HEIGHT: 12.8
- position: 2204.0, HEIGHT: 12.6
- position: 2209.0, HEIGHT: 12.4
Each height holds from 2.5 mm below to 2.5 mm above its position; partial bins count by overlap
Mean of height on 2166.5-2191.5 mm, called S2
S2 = 10.3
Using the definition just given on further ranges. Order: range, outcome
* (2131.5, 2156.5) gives 11.3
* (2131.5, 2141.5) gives 12.1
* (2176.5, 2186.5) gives 11.1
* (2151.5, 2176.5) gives 7.12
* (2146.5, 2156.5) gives 10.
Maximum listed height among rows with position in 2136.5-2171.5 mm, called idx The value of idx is 12.3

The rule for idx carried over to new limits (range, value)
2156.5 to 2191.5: 12.7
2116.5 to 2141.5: 12.5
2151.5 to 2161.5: 9.33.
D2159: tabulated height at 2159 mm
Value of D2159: 5.93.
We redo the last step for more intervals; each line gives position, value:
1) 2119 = 12.5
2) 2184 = 11.1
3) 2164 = 3.52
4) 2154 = 9.33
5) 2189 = 12.7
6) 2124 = 11.6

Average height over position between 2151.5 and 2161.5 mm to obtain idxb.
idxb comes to 7.63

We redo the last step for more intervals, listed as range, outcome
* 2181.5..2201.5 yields 12.2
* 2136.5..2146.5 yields 12.1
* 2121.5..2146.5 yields 12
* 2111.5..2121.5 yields 12.8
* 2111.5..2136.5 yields 12.3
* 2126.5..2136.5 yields 12.1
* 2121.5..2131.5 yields 11.7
